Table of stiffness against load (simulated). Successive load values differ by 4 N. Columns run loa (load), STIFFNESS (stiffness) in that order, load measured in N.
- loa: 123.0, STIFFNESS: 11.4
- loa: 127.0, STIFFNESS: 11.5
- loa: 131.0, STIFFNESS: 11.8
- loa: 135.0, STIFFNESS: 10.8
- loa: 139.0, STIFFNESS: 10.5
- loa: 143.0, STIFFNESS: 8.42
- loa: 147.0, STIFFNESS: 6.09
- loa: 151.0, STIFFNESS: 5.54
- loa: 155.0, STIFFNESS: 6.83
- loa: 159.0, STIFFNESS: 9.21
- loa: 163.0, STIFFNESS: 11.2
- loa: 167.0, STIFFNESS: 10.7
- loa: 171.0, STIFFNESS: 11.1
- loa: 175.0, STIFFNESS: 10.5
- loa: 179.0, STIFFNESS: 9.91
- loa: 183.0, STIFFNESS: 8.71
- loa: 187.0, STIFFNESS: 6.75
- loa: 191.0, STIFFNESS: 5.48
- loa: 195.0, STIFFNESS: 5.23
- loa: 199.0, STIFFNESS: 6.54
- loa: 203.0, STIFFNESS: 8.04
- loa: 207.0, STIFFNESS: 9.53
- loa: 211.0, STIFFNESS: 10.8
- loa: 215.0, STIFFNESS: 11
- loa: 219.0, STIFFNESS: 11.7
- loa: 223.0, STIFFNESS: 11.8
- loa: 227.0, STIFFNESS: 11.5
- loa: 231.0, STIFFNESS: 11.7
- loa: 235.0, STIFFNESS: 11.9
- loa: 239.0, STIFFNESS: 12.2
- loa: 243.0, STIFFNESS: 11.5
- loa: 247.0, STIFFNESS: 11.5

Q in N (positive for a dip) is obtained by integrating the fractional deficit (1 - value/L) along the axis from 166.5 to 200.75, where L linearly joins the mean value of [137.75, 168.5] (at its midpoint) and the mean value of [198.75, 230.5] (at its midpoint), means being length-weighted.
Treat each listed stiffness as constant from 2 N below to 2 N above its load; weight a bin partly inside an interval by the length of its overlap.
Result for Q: 4.0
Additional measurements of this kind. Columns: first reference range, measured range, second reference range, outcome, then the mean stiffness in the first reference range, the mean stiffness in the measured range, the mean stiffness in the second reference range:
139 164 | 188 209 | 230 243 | 6.6 N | 7.96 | 6.95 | 11.9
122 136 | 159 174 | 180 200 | -3.9 N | 11.4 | 10.7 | 6.71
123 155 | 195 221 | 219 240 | 4.5 N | 9.22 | 9.27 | 11.8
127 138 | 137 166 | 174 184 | 6.2 N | 11.3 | 8.34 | 9.73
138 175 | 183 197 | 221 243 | 5.4 N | 8.89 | 6.23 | 11.8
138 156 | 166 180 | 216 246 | -3.1 N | 7.34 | 10.6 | 11.7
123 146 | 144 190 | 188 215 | 2.2 N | 10.5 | 8.7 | 7.82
